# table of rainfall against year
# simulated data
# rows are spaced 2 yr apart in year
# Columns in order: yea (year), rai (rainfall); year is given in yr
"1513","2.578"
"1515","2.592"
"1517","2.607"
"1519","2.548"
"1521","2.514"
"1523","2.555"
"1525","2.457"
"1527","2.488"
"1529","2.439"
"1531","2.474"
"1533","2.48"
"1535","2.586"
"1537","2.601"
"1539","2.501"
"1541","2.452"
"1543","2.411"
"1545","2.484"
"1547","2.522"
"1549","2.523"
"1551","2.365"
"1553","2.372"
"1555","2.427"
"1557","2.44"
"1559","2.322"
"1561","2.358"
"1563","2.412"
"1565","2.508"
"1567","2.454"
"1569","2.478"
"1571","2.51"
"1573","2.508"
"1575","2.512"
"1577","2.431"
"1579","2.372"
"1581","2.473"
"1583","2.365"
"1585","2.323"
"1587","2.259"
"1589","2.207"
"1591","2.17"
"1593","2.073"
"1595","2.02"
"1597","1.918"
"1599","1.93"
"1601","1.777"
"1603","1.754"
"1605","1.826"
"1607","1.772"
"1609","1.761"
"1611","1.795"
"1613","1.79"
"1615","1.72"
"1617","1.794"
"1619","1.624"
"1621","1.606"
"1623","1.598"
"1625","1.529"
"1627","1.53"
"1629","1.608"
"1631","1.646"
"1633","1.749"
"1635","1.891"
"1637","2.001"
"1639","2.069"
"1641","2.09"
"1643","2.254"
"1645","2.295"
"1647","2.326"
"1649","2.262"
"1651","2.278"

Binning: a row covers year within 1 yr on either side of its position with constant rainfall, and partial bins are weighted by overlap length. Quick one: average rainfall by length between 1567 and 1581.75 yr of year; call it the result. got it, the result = 2.47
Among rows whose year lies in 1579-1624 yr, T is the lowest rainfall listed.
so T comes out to 1.598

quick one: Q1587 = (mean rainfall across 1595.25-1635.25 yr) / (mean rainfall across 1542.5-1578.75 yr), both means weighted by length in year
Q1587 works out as 0.71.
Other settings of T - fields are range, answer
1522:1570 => 2.322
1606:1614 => 1.761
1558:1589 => 2.207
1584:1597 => 1.918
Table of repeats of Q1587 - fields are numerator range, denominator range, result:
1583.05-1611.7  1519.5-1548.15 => 0.79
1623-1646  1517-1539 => 0.74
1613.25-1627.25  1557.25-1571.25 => 0.68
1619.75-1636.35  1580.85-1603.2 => 0.78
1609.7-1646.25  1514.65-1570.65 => 0.73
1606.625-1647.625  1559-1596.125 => 0.78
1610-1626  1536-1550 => 0.67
